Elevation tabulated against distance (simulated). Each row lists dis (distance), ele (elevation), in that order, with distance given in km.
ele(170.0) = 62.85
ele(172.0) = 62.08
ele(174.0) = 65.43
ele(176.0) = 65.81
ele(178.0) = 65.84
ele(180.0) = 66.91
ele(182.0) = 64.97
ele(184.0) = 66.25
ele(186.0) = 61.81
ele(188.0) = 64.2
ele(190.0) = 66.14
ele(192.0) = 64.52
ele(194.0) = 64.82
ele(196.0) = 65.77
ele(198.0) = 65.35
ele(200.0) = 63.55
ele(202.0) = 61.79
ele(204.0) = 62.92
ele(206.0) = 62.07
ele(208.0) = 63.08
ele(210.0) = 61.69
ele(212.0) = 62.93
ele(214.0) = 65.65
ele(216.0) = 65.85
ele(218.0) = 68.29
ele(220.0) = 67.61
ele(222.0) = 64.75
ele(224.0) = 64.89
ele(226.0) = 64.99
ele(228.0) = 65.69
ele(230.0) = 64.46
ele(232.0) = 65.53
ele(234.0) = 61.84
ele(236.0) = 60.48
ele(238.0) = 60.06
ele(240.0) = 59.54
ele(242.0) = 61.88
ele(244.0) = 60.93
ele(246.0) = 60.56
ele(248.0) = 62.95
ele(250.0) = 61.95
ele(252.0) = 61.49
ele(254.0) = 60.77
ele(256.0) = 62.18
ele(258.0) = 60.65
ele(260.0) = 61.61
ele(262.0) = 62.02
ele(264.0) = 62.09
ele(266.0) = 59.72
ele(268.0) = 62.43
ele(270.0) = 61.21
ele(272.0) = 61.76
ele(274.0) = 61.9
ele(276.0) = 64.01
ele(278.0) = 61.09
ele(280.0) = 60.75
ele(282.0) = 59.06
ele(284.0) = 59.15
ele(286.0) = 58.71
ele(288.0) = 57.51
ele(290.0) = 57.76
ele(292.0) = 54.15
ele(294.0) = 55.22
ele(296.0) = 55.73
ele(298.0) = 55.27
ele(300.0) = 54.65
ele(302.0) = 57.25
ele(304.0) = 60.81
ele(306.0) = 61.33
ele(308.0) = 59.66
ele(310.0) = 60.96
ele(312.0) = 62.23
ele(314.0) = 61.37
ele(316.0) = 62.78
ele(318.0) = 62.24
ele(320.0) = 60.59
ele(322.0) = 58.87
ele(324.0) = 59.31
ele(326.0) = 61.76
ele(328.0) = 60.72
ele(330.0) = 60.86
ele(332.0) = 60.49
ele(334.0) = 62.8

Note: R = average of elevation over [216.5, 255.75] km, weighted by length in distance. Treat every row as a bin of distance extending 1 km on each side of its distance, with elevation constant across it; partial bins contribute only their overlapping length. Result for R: 63.1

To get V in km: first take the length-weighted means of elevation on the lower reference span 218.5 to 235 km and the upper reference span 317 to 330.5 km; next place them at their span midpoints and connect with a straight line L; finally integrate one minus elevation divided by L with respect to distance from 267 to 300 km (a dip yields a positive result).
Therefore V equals 1.9 km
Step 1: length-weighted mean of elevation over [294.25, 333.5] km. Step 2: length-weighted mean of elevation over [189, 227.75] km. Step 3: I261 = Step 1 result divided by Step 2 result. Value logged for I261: 0.93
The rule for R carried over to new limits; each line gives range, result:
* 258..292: 60.5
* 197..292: 62.2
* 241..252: 61.6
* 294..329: 59.6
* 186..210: 63.8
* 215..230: 65.9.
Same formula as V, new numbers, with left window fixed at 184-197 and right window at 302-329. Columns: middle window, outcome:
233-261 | 0.8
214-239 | -0.4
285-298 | 1.1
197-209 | 0.2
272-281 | 0.0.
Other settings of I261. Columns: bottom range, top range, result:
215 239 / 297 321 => 0.93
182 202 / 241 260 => 0.95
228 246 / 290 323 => 0.95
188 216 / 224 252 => 0.98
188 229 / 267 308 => 0.91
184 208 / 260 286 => 0.96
